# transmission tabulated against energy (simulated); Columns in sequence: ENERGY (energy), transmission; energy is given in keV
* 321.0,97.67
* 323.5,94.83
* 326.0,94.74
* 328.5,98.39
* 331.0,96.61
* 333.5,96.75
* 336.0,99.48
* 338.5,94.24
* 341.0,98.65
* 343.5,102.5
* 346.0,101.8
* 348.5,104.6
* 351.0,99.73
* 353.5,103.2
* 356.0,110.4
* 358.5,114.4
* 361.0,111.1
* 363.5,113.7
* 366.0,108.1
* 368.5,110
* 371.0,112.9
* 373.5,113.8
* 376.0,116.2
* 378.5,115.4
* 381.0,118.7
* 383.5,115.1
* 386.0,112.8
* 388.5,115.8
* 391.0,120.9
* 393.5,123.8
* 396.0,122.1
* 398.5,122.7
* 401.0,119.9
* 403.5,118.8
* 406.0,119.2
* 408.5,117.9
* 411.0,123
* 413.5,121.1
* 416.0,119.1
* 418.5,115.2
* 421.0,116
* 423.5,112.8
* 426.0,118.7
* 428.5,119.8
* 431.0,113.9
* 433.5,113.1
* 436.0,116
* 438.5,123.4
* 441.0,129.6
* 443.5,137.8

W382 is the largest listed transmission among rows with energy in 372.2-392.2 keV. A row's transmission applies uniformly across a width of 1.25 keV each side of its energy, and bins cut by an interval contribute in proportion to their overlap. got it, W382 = 120.9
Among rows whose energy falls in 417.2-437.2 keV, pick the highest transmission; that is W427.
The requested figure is 119.8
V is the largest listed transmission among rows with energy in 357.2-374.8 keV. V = 114.4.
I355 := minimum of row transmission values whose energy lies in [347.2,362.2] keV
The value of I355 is 99.73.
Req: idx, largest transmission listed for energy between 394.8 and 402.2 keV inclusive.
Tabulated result 122.7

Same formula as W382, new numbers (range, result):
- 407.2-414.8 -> 123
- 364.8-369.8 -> 110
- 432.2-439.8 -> 123.4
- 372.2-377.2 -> 116.2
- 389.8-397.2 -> 123.8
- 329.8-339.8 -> 99.48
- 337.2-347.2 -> 102.5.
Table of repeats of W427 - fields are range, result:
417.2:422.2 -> 116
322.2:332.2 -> 98.39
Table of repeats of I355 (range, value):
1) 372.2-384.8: 113.8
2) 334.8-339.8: 94.24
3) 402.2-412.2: 117.9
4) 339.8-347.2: 98.65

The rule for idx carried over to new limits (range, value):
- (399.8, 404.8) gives 119.9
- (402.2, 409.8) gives 119.2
